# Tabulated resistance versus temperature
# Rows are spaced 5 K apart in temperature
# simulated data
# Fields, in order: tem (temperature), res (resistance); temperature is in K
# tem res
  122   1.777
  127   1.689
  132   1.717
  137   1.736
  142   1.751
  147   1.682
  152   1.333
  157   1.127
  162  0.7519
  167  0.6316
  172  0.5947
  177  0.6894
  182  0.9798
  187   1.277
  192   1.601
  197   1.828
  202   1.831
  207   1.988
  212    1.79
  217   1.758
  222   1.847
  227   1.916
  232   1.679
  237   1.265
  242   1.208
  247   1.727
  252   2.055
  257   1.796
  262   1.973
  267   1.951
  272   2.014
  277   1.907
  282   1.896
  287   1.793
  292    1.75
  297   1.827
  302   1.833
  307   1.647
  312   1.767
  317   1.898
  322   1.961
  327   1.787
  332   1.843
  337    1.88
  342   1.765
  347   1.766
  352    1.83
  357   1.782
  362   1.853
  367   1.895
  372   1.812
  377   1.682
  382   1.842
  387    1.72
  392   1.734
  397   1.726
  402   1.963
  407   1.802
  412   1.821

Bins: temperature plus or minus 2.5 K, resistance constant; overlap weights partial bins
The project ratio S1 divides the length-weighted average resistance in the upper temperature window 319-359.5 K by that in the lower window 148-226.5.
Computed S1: 1.3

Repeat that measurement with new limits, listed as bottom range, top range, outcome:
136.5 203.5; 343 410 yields 1.44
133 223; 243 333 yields 1.32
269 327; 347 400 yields 0.97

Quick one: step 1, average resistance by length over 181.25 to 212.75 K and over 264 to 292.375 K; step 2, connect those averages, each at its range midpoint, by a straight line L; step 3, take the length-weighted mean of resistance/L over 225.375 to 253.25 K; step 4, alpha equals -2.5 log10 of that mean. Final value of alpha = 0.10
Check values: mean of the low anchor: 1.64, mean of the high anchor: 1.9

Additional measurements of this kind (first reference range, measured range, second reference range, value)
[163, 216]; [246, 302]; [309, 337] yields -0.14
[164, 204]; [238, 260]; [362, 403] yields -0.21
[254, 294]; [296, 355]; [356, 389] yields 0.02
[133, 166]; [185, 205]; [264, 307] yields -0.08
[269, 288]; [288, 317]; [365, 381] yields 0.06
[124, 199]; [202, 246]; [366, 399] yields -0.19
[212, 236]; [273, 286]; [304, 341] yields -0.06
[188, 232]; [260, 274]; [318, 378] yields -0.10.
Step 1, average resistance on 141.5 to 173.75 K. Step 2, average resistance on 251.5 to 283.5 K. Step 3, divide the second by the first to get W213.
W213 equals 1.76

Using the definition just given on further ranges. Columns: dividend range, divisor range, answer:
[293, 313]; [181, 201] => 1.19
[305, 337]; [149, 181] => 2.09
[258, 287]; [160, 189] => 2.37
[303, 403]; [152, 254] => 1.27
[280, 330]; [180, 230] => 1.08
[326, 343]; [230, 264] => 1.10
